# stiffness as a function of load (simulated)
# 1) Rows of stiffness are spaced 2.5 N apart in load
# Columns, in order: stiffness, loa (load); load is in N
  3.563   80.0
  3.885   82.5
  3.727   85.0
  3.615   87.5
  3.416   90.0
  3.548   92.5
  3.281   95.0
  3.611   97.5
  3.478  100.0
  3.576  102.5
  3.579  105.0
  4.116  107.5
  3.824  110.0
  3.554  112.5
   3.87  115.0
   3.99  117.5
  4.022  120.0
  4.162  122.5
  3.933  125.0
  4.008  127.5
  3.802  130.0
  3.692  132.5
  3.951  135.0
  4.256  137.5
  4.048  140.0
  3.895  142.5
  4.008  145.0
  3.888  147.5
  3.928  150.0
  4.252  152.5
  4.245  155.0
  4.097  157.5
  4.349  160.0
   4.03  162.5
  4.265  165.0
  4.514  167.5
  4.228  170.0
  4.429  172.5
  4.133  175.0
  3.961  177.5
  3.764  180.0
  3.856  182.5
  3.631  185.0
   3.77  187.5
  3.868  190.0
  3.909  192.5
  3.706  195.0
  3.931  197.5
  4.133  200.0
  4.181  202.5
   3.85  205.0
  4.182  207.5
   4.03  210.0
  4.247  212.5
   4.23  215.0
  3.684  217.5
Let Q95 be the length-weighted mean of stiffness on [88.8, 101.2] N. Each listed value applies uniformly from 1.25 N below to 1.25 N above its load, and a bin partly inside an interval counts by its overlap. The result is 3.47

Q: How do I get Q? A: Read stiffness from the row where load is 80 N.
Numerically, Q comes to 3.563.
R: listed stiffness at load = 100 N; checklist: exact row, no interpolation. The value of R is 3.478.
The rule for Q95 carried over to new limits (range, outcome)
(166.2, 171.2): 4.37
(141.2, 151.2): 3.93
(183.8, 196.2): 3.78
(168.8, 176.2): 4.26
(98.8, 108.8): 3.69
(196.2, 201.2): 4.03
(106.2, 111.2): 3.97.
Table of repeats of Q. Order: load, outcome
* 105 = 3.579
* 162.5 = 4.03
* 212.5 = 4.247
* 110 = 3.824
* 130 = 3.802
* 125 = 3.933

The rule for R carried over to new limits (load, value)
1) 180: 3.764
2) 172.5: 4.429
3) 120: 4.022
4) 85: 3.727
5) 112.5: 3.554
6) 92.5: 3.548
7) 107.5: 4.116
